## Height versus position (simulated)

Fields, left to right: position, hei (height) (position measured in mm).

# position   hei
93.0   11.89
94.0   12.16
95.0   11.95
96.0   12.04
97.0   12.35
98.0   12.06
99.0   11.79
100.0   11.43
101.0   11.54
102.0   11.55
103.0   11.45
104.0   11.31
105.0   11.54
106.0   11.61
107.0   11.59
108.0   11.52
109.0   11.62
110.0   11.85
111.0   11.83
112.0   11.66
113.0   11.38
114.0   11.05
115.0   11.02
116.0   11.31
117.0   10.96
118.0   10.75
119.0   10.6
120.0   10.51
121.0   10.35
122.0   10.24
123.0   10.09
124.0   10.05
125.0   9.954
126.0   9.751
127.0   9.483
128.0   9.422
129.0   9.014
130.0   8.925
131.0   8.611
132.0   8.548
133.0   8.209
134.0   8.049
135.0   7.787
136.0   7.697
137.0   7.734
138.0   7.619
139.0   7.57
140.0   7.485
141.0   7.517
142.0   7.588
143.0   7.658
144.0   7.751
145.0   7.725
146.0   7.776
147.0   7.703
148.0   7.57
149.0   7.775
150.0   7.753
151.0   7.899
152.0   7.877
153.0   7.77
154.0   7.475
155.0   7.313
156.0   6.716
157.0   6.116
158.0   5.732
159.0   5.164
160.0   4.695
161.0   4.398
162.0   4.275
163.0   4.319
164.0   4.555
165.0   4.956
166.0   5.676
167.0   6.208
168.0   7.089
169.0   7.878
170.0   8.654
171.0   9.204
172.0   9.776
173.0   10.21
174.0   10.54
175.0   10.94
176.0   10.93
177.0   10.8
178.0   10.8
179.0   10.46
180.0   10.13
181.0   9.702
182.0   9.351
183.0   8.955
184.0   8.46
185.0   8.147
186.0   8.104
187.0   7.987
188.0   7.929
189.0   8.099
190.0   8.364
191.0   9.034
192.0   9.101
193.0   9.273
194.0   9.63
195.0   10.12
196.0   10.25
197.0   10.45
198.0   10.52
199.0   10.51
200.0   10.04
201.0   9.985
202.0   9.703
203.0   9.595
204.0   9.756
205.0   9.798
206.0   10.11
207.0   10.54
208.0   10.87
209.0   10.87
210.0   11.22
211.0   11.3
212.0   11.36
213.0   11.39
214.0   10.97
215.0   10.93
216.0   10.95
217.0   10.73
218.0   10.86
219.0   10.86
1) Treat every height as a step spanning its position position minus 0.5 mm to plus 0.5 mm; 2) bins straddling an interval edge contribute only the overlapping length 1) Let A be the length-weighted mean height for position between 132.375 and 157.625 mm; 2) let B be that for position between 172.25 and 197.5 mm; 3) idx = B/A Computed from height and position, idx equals 1.25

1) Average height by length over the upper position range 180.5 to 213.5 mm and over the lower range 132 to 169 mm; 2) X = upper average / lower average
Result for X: 1.41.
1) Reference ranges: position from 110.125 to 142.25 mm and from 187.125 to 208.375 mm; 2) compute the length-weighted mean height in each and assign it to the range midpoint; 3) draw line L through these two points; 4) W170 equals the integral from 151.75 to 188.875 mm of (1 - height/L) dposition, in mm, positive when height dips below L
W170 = 6.89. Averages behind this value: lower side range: 9.5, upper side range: 9.66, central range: 7.82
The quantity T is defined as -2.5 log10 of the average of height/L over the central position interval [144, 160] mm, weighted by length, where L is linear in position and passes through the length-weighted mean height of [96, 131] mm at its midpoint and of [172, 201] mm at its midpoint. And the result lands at 0.39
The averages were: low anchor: 10.9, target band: 7.16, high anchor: 9.61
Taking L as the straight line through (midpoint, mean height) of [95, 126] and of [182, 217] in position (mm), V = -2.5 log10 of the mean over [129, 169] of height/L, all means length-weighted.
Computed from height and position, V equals 0.45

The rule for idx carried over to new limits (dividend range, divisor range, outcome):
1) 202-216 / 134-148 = 1.39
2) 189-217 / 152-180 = 1.35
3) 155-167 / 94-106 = 0.45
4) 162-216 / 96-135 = 0.88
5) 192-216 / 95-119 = 0.90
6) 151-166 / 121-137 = 0.65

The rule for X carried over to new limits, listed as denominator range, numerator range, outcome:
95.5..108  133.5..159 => 0.64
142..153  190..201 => 1.27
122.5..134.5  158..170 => 0.60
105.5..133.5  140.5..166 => 0.64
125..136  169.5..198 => 1.08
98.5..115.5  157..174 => 0.57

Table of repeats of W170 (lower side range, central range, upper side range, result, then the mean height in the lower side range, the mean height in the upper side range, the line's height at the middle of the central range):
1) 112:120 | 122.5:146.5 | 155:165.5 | 0.4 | 11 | 5.2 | 8.59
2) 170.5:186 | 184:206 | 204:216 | 2.1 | 9.84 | 10.8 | 10.3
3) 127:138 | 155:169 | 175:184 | 5.8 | 8.41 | 10.1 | 9.47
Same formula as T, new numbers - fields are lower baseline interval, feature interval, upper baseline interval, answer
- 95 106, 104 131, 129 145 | -0.075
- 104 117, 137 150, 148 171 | 0.059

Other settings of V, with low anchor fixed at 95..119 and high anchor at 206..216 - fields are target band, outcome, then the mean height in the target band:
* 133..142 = 0.42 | 7.71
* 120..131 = 0.18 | 9.71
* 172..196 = 0.18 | 9.46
